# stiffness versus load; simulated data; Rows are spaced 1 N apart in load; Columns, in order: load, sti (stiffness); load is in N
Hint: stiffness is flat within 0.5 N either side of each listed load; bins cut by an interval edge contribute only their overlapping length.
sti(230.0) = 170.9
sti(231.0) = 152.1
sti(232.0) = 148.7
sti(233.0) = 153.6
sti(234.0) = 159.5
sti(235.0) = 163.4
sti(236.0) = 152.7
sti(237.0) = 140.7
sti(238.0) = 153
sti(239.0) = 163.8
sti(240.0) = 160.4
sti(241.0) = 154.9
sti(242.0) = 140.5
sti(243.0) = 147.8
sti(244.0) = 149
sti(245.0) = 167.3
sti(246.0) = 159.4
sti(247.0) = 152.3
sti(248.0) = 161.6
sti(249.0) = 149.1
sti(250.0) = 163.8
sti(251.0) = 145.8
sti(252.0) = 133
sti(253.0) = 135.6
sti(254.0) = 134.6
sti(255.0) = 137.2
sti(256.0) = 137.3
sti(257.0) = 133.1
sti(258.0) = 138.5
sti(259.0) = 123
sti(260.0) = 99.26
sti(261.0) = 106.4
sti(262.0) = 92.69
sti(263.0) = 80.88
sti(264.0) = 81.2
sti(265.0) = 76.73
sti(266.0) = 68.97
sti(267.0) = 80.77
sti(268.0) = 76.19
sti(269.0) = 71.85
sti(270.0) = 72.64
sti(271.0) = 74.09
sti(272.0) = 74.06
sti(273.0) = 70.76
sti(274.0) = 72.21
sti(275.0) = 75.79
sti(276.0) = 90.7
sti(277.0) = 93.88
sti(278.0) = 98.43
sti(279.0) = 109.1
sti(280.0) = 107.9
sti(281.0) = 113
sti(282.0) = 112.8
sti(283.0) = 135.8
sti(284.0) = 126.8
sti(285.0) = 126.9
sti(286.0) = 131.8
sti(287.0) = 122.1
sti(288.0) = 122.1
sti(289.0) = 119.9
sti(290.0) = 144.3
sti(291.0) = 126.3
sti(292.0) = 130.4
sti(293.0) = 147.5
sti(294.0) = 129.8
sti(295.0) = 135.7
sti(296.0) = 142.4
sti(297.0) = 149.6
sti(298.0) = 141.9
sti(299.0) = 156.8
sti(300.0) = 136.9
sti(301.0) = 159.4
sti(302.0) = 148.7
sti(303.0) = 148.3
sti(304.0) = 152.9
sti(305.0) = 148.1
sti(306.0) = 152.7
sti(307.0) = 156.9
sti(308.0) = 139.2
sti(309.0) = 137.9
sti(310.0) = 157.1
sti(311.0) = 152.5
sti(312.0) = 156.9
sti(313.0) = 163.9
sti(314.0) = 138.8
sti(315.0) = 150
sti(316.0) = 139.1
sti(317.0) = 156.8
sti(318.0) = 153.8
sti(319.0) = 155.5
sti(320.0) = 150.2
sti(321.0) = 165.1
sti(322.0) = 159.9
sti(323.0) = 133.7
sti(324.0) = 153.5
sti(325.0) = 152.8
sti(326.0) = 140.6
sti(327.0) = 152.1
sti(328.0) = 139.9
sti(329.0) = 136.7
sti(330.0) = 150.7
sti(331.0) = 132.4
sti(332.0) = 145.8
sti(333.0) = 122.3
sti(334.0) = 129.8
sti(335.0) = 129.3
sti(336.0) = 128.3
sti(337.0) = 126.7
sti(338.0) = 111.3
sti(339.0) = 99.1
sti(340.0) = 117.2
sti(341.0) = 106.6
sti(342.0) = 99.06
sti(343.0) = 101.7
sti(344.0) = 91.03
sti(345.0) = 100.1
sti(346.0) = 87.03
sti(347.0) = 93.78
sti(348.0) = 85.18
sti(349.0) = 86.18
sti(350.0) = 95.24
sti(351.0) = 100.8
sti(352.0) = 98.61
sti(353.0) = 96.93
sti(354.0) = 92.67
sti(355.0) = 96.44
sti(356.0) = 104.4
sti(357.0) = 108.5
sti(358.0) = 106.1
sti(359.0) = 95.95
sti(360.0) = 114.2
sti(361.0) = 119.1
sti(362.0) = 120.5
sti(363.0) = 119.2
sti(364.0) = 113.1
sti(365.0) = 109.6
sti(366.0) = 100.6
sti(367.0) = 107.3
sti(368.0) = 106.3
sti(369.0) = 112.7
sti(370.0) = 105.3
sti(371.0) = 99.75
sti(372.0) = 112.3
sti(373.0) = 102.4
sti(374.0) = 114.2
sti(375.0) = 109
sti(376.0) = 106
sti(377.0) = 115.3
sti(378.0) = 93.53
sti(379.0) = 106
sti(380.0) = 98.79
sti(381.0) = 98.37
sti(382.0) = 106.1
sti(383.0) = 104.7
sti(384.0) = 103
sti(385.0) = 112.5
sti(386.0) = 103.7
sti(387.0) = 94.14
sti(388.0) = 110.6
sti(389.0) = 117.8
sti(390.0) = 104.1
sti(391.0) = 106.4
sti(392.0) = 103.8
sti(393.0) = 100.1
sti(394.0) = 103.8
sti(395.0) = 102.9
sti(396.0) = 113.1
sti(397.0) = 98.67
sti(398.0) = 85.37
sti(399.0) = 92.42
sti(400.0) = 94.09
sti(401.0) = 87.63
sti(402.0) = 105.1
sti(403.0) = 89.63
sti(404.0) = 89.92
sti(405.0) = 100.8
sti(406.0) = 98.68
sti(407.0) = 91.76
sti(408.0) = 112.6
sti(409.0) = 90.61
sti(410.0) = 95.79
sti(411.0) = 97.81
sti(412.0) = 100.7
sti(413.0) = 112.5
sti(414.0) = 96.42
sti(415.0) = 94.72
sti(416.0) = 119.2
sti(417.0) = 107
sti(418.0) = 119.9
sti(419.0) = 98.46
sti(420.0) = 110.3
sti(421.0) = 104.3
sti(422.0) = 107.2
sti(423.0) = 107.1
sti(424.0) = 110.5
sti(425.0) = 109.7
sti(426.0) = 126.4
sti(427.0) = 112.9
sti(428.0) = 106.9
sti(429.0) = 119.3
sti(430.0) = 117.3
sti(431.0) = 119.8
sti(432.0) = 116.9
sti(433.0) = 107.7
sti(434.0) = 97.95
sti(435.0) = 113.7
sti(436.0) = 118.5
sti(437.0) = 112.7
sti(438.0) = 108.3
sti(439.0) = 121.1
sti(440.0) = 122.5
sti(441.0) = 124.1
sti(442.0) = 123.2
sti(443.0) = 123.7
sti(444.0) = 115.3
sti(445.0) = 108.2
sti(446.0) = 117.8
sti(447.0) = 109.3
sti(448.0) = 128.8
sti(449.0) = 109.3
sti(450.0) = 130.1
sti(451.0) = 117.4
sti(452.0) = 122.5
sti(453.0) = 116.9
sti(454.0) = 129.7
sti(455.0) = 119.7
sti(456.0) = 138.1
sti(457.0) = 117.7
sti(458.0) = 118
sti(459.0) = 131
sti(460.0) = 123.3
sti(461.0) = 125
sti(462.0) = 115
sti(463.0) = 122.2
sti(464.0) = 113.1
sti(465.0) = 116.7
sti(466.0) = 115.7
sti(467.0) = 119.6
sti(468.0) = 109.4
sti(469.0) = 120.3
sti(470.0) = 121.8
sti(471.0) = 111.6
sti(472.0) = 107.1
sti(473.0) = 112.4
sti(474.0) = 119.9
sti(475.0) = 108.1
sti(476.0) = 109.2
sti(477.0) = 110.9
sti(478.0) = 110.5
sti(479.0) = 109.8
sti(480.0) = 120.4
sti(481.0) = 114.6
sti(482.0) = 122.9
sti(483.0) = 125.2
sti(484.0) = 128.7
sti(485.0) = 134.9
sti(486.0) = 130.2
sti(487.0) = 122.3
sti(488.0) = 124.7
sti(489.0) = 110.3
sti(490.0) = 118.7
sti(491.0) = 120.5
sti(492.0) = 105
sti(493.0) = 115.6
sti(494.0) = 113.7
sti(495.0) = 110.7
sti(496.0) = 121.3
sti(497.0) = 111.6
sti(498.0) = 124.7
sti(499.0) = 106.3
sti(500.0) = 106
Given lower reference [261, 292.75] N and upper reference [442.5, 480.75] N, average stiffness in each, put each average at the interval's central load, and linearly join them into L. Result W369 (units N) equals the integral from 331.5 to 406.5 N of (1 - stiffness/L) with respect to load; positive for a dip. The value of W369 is 2.59 N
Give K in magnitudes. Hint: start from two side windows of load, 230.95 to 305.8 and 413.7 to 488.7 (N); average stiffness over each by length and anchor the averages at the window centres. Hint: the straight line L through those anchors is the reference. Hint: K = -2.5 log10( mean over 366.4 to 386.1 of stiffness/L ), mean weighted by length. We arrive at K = 0.141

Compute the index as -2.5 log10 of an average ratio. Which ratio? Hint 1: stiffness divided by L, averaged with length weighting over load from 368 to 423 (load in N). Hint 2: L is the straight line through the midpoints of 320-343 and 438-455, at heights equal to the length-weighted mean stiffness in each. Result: 0.21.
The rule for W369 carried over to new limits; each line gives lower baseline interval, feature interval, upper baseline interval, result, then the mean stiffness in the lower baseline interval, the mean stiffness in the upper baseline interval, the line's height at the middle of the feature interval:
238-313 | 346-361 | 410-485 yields 2.8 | 126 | 115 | 121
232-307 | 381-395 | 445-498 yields 1.9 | 127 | 118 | 122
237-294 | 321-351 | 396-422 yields -3.0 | 119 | 100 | 110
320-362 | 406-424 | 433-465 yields 2.2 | 118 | 119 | 119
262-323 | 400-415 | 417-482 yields 2.6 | 124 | 116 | 118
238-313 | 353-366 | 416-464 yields 1.5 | 126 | 117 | 121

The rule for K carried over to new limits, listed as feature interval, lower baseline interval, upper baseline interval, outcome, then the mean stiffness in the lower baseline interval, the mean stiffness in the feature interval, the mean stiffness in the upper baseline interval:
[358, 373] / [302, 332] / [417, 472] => 0.24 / 149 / 109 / 117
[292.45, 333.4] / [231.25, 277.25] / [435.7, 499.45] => -0.21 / 122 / 147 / 118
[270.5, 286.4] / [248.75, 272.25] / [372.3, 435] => 0.07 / 108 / 101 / 105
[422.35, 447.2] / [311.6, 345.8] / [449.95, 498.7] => 0.07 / 135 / 115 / 119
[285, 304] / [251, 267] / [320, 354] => -0.20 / 112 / 139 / 120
